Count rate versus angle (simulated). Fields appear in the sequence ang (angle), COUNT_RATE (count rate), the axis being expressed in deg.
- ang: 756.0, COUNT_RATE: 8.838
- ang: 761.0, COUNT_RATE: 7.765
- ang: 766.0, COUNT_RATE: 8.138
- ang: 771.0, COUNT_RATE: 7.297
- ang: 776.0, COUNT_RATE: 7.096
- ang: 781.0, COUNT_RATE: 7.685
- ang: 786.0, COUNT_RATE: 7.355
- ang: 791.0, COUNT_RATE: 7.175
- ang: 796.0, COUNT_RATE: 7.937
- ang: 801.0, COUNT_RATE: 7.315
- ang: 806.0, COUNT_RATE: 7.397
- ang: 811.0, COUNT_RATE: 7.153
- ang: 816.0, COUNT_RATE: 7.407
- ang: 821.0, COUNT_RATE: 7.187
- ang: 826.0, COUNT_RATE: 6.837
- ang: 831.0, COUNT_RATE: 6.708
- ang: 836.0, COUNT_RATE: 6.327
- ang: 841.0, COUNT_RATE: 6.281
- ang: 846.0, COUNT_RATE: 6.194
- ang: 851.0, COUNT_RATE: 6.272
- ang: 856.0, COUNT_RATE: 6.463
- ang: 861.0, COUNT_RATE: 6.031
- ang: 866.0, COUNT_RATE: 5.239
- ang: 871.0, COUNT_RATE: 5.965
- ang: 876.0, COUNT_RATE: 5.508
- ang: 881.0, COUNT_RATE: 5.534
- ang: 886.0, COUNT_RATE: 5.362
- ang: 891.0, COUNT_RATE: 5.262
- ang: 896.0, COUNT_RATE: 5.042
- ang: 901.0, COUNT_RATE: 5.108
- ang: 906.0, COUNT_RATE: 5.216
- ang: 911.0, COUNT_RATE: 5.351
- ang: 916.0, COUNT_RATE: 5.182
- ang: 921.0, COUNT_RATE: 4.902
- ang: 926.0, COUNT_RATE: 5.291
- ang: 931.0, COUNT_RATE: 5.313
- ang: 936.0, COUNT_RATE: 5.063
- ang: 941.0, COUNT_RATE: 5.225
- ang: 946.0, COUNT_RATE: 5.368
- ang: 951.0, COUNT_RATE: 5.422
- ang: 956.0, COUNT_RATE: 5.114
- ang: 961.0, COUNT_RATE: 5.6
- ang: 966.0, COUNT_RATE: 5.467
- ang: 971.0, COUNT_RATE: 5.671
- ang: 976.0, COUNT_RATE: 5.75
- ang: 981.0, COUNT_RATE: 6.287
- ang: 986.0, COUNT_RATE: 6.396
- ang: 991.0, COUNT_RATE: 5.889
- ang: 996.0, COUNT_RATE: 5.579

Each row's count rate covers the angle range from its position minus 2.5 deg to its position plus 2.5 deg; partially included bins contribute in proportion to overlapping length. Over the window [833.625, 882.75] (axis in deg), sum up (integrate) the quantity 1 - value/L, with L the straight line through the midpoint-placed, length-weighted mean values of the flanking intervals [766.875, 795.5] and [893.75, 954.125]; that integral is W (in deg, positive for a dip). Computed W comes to 1.87 deg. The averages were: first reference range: 7.41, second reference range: 5.21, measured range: 5.99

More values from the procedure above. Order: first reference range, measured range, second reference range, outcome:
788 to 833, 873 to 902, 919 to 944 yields 2.93 deg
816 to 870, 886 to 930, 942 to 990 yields 6.03 deg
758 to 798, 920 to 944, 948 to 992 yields 3.58 deg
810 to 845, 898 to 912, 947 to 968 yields 1.78 deg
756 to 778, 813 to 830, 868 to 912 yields -1.07 deg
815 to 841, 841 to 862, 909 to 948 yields 0.56 deg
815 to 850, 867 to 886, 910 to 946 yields 1.23 deg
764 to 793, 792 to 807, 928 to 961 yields -0.73 deg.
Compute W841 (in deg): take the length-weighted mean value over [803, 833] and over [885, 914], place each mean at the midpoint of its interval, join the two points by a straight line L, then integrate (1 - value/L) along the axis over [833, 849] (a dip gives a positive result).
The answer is 0.7 deg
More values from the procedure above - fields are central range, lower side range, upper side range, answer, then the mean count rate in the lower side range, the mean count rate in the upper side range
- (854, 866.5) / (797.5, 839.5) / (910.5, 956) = 0.8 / 7.04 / 5.22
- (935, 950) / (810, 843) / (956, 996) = 1.9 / 6.84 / 5.8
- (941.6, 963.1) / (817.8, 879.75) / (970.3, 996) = 2.4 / 6.25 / 5.98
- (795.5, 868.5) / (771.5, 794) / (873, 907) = -3.0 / 7.34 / 5.3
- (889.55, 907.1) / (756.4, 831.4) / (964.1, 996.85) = 3.8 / 7.42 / 5.88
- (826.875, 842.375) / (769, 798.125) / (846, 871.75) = -0.1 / 7.42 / 6.02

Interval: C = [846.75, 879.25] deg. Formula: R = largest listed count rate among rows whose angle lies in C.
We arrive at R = 6.463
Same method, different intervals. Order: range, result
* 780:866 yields 7.937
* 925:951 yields 5.422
